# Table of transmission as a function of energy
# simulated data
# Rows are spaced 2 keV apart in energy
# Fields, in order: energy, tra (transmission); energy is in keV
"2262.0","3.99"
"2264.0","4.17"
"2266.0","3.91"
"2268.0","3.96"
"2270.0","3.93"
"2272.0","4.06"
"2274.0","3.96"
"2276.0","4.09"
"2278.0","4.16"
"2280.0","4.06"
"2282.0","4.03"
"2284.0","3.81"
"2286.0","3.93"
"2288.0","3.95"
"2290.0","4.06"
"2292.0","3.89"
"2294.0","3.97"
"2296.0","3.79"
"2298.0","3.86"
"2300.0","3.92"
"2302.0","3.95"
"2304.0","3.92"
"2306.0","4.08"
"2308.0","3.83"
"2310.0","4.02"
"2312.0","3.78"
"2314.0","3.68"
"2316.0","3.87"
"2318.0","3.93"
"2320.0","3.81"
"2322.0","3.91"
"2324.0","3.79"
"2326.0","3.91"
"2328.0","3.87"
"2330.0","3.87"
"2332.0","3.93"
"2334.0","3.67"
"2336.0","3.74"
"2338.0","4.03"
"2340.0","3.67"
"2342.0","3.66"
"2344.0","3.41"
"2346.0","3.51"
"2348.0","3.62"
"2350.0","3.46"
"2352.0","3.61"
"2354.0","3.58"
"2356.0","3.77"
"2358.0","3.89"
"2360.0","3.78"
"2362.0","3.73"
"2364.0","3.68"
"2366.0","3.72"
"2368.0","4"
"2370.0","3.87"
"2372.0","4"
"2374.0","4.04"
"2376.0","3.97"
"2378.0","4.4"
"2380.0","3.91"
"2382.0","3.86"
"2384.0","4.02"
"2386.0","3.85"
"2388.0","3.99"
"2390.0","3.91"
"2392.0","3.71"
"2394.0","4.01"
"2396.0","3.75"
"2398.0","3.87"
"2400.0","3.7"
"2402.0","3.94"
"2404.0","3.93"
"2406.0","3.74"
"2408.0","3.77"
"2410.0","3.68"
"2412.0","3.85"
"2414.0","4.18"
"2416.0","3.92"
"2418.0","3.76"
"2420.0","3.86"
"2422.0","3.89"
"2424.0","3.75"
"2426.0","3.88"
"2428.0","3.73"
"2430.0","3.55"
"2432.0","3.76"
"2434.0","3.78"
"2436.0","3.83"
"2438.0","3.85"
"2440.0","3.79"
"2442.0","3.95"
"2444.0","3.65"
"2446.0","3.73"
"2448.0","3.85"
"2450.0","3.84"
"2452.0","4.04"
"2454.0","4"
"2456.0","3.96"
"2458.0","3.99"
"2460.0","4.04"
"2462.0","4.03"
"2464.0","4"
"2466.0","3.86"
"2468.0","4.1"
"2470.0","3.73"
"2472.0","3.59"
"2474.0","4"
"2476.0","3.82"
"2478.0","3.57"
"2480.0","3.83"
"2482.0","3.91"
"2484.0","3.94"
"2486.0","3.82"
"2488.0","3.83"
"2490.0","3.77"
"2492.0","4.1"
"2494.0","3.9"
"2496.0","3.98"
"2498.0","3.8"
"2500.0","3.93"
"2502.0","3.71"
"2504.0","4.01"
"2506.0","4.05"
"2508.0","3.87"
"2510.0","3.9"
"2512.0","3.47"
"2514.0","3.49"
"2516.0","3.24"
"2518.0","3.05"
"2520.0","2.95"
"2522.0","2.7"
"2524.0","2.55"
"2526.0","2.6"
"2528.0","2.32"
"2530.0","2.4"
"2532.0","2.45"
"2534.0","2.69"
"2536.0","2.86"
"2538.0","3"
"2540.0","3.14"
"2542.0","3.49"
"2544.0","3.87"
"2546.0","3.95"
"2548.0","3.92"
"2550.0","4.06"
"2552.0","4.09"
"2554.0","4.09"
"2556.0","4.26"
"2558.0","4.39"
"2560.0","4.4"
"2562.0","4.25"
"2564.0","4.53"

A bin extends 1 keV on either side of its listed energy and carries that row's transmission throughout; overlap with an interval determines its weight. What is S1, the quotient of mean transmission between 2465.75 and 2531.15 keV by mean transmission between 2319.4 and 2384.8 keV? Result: 0.94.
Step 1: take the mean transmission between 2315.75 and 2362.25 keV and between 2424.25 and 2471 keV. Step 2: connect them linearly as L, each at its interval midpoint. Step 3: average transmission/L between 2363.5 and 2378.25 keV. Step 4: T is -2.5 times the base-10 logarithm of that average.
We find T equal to -0.046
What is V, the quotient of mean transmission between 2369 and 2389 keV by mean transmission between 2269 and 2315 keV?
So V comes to 1.0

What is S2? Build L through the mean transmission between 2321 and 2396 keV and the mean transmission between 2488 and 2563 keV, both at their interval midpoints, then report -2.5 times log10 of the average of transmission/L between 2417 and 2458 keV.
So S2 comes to -0.04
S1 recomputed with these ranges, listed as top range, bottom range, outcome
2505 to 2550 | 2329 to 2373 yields 0.86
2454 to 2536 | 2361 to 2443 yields 0.92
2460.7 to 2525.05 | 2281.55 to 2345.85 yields 0.96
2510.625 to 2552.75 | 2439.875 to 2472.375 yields 0.81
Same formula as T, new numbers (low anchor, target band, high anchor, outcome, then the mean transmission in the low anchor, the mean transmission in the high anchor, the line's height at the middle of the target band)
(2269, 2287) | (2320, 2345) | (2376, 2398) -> 0.05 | 4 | 3.94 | 3.97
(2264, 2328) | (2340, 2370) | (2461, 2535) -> 0.04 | 3.93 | 3.54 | 3.82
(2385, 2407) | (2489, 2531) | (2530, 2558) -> 0.06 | 3.85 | 3.52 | 3.6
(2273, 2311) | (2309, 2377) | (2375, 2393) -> 0.05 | 3.96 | 3.96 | 3.96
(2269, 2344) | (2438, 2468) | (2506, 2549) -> -0.15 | 3.9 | 3.16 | 3.41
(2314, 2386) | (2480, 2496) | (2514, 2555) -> -0.17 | 3.81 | 3.18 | 3.34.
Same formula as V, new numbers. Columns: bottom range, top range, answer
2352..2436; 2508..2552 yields 0.83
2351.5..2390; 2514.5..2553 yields 0.81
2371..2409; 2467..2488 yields 0.98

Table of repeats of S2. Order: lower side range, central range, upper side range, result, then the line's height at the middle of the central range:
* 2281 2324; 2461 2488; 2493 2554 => -0.10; 3.51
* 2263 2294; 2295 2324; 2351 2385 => 0.02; 3.95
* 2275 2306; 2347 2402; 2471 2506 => 0.02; 3.92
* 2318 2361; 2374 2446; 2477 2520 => -0.03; 3.75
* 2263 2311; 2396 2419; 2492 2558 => -0.04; 3.71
